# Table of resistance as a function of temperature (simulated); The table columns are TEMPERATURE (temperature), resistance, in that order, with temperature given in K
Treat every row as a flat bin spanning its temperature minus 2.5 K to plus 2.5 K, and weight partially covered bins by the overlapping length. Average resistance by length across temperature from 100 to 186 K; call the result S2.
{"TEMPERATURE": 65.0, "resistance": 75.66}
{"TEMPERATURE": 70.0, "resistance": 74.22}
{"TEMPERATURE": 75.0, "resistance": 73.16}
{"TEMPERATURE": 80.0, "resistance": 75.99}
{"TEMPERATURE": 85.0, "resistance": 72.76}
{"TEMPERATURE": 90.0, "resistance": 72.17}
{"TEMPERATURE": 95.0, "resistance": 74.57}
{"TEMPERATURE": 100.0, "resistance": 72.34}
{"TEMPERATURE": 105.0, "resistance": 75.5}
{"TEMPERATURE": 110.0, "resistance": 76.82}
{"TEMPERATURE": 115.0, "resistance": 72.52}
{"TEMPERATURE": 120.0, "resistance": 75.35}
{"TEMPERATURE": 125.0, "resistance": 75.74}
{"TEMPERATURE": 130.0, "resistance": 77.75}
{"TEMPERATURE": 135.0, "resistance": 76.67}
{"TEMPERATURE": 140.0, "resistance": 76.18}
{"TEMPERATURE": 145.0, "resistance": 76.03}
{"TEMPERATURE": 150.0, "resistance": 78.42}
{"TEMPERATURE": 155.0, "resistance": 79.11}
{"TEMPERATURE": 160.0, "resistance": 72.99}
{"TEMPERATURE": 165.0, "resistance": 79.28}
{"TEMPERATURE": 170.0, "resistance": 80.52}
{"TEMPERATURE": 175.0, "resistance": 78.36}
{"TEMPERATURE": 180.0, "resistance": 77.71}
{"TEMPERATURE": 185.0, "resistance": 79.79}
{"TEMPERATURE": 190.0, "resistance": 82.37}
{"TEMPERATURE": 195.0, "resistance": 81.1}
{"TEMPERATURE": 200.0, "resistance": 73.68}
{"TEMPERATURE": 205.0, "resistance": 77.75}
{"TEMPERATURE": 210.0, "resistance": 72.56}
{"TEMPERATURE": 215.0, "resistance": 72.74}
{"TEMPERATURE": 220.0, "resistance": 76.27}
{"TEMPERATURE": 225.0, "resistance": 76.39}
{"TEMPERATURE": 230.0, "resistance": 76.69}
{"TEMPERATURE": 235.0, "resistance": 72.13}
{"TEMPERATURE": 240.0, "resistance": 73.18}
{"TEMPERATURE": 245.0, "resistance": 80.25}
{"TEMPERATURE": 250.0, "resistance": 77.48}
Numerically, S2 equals 76.8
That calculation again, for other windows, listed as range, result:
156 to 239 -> 76.9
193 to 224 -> 75.6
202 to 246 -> 75.1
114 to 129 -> 75.1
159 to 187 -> 78.4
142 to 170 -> 77.4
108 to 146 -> 75.9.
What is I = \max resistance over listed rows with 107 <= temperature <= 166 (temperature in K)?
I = 79.28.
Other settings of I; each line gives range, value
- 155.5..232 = 82.37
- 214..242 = 76.69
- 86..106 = 75.5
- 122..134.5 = 77.75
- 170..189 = 80.52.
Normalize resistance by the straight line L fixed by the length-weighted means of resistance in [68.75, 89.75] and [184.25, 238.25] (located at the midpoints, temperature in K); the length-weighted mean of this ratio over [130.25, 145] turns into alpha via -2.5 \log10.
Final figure -0.02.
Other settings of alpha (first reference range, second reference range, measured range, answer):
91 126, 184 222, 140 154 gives -0.025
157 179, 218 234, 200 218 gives 0.033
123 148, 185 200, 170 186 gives 0.005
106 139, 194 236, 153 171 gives -0.030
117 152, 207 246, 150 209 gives -0.036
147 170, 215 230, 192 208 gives -0.014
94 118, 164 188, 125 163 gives 0.004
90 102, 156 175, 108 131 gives -0.010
